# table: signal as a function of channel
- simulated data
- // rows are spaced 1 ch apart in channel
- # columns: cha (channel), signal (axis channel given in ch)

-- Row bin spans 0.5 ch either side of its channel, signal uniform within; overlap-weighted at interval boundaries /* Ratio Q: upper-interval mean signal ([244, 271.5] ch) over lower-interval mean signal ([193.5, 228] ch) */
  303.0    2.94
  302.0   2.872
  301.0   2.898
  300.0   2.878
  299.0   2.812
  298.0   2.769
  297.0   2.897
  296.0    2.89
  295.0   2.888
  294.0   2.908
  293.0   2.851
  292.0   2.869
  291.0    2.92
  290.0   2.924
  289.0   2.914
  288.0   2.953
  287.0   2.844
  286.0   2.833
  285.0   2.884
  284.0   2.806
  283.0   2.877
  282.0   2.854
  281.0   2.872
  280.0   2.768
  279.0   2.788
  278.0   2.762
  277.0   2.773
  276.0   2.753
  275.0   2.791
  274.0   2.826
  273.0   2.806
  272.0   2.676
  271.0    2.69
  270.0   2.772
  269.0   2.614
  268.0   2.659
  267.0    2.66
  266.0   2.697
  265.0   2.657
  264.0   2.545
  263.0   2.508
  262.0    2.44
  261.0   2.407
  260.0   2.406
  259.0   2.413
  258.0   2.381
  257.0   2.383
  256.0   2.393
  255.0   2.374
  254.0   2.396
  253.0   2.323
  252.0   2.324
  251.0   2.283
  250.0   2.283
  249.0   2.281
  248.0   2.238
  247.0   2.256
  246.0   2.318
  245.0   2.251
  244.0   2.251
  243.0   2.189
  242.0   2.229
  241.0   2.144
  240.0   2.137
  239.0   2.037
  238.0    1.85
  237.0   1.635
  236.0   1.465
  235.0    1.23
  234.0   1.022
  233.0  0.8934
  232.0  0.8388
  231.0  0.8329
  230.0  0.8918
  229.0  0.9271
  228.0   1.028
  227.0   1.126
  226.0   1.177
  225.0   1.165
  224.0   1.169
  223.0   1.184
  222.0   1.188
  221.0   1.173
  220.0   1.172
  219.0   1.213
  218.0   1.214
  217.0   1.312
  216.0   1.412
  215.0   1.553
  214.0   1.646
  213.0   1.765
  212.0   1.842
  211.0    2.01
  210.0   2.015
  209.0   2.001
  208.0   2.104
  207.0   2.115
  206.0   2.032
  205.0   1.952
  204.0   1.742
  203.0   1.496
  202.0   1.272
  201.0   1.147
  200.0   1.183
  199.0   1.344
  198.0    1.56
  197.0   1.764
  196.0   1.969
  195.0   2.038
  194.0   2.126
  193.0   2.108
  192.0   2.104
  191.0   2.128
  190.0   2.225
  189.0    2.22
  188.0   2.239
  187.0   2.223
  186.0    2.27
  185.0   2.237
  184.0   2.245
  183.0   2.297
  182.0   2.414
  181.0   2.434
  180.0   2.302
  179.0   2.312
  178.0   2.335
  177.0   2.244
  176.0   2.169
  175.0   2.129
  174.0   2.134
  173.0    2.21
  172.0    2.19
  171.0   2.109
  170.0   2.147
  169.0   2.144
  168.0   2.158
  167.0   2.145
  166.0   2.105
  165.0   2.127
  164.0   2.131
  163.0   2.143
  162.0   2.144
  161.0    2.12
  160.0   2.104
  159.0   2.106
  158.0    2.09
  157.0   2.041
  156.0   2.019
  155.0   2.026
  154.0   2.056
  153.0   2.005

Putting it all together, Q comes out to 1.6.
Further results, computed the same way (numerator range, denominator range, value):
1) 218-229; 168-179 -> 0.53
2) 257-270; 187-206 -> 1.39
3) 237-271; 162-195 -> 1.07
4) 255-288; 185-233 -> 1.67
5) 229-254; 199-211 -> 1.06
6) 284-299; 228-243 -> 1.98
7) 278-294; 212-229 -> 2.22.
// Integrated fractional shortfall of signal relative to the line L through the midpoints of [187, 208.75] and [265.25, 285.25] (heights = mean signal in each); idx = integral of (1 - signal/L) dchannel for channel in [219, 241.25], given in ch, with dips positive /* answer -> 9.6 ch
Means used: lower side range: 1.86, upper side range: 2.76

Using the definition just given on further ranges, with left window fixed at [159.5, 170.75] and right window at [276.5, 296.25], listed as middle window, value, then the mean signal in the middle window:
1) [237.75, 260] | 3.1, 2.27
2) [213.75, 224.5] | 5.1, 1.29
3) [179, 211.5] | 4.5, 1.98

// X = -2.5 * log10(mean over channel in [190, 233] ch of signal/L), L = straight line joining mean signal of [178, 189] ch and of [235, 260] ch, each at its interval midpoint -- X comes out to 0.42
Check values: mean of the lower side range 2.3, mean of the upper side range 2.19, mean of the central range 1.53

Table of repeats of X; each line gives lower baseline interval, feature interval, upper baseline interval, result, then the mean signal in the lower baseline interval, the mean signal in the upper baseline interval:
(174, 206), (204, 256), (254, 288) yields 0.35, 2.01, 2.66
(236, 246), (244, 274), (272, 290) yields -0.03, 2.06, 2.83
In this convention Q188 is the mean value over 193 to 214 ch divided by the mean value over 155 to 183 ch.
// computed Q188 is 0.82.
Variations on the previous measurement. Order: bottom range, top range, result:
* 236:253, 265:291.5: 1.30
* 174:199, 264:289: 1.29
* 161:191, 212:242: 0.61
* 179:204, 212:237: 0.61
